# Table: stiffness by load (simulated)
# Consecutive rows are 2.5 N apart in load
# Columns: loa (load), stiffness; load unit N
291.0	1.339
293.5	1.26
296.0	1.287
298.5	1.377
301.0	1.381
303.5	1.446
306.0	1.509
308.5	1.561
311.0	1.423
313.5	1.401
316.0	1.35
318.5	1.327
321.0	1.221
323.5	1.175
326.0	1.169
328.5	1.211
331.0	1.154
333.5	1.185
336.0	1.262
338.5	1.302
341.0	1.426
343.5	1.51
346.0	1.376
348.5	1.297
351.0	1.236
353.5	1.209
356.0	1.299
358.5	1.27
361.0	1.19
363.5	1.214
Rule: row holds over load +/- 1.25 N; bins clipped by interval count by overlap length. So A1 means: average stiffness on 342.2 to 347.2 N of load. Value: 1.44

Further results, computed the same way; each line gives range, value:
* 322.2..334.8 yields 1.18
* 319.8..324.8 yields 1.2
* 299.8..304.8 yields 1.41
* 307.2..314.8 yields 1.46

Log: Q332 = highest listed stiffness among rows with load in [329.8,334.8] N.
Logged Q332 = 1.185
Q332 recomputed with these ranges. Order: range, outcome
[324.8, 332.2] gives 1.211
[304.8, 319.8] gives 1.561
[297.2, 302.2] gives 1.381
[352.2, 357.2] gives 1.299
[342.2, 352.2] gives 1.51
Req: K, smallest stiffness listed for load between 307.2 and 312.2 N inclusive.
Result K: 1.423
